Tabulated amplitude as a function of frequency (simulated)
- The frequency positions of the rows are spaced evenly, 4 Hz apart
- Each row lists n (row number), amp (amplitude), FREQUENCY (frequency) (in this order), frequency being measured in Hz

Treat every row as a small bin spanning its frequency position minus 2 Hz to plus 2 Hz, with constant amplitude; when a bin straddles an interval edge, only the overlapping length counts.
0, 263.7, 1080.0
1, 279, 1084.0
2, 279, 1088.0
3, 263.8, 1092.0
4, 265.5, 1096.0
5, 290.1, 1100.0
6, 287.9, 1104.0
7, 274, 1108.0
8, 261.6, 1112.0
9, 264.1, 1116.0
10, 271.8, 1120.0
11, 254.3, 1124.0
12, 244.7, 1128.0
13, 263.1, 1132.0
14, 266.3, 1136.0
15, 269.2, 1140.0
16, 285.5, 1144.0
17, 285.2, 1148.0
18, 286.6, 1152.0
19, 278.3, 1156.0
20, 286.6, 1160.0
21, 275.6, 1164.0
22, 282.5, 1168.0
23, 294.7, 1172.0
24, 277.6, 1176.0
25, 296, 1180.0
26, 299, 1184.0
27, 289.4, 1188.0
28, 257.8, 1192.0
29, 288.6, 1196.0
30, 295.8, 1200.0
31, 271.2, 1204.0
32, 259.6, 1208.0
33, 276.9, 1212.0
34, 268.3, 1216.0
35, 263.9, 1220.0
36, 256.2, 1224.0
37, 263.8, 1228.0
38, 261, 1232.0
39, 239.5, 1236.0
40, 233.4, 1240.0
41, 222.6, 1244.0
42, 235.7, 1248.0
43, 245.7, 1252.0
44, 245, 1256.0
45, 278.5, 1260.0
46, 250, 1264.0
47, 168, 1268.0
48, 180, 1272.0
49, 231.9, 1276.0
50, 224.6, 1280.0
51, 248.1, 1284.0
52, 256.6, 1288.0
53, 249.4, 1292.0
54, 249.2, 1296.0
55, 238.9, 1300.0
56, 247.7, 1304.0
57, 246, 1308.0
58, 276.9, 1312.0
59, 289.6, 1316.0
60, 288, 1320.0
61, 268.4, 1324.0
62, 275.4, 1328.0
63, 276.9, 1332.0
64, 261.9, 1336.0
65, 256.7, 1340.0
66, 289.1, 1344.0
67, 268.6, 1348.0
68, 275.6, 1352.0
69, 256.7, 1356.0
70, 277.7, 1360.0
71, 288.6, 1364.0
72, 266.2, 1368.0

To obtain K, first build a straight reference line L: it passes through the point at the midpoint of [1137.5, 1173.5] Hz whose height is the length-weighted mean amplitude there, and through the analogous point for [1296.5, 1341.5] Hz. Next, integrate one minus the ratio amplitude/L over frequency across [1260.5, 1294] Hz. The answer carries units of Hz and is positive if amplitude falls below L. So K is 5.14 Hz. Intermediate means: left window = 282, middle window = 228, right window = 266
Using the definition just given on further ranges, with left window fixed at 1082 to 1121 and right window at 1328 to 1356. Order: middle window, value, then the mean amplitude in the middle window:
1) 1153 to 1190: -1.9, 287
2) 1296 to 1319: 0.9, 260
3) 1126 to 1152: 0.3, 270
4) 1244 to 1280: 5.7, 229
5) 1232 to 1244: 1.5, 238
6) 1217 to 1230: 0.5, 262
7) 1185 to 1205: -0.7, 282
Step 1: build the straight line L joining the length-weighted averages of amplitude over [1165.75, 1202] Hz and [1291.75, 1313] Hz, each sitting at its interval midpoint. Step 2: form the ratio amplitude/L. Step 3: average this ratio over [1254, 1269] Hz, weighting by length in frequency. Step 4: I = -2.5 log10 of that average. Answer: 0.10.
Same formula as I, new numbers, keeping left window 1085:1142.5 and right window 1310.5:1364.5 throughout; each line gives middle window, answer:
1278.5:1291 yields 0.12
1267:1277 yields 0.38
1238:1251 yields 0.17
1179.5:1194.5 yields -0.06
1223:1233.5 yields 0.04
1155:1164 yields -0.05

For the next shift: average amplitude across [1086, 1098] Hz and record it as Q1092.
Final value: 269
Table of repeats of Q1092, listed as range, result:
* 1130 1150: 274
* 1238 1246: 228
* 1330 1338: 269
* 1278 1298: 246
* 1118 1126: 263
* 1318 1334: 277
